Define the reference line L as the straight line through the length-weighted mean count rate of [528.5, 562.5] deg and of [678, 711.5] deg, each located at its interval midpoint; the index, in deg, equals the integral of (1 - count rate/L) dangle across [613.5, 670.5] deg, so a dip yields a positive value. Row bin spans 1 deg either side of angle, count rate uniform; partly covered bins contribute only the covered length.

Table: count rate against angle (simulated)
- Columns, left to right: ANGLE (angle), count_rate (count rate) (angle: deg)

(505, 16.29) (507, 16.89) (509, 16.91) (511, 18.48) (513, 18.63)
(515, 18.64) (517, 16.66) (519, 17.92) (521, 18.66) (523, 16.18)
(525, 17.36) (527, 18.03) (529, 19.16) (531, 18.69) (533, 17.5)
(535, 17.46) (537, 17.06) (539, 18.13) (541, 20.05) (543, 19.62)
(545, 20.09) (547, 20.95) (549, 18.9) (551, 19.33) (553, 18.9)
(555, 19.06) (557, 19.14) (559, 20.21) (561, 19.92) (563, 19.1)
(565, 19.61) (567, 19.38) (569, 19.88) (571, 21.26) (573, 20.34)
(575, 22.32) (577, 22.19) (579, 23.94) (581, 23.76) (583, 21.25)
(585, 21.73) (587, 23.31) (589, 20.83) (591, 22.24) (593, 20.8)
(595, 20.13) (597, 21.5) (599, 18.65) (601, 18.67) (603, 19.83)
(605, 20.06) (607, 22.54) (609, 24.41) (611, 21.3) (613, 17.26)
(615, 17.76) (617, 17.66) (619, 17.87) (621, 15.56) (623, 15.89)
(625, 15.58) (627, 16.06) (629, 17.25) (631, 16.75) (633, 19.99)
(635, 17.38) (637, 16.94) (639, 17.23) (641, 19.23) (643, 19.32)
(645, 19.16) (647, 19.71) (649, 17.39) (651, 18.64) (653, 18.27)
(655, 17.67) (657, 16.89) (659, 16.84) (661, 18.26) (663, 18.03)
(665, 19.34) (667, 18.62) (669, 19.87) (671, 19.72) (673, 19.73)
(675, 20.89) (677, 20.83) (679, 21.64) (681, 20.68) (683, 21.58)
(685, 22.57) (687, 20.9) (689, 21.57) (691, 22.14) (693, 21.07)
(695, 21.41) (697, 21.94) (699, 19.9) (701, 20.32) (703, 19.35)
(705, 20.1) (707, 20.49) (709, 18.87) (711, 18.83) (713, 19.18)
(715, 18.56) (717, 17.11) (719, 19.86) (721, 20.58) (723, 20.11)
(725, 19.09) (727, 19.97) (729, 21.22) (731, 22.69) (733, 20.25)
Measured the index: 6.7 deg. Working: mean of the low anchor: 19.1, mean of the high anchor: 20.8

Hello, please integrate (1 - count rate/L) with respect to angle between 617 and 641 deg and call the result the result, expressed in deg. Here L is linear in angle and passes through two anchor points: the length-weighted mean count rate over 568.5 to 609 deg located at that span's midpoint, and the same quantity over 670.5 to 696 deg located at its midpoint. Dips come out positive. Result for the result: 4.7 deg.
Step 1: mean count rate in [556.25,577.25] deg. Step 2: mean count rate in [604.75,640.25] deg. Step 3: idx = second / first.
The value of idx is 0.90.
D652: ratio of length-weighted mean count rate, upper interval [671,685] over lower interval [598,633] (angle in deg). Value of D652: 1.13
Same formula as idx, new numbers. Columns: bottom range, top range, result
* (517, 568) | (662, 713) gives 1.09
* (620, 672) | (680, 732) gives 1.14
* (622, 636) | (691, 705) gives 1.22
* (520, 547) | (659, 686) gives 1.09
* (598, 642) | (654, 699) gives 1.09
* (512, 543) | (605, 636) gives 1.01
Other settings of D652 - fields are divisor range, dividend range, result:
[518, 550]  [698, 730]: 1.06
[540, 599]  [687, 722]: 0.97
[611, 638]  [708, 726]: 1.11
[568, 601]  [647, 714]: 0.92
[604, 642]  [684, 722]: 1.11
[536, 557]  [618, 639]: 0.88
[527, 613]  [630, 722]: 0.96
